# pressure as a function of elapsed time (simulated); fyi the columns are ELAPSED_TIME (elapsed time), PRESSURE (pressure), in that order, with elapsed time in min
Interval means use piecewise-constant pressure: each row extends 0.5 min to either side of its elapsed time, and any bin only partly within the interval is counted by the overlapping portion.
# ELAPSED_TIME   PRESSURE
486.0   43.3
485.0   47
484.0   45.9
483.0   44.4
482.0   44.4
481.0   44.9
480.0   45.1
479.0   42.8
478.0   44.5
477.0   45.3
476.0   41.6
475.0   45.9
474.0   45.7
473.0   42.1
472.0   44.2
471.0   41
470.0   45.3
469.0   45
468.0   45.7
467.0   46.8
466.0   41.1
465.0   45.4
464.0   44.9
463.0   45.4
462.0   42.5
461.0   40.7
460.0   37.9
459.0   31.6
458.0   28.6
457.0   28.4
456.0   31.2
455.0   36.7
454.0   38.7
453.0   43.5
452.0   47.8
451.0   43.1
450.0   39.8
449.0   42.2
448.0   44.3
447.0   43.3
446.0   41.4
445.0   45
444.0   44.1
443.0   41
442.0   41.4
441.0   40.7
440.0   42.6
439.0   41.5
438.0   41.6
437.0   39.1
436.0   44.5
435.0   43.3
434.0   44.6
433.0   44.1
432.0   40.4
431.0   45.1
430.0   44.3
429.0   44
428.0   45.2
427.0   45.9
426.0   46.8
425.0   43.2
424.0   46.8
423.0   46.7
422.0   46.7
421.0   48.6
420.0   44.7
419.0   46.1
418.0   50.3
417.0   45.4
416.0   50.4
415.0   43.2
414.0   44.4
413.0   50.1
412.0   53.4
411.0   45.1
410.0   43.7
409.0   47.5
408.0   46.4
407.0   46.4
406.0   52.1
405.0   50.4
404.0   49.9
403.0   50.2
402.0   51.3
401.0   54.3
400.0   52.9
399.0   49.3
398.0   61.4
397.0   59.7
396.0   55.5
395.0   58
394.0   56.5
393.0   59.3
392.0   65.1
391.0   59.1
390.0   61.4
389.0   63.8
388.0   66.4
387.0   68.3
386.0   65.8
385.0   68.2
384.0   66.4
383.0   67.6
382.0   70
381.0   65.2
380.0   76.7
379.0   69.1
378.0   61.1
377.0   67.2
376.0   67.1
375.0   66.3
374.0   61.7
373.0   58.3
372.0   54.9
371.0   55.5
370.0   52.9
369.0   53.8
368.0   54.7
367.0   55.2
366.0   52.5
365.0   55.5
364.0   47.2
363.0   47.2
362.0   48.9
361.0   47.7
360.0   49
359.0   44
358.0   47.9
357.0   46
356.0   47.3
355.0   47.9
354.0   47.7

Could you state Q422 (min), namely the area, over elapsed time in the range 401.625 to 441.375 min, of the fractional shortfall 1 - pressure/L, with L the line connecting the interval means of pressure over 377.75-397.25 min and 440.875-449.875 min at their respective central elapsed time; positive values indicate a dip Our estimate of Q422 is 4.2 min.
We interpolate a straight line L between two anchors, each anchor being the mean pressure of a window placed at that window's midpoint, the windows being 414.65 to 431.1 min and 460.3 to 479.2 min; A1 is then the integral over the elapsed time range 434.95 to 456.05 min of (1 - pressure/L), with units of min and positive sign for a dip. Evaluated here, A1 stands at 1.5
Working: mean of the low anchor 46.1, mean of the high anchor 43.9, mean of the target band 41.9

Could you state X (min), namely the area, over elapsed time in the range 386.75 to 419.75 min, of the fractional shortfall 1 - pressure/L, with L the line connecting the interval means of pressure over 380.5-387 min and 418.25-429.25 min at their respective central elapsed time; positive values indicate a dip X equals 2.29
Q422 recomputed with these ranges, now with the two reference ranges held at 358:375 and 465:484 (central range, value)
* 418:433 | 0.83 min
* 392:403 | -1.24 min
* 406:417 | 0.44 min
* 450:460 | 1.96 min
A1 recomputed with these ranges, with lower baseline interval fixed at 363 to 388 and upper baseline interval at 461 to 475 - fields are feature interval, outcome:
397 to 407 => 0.72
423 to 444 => 3.01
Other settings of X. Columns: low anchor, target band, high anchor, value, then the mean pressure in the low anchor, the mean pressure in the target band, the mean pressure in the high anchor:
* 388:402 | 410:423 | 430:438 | 0.7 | 58.2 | 47.2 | 43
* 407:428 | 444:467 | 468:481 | 2.4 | 46.7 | 40.4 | 44.1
